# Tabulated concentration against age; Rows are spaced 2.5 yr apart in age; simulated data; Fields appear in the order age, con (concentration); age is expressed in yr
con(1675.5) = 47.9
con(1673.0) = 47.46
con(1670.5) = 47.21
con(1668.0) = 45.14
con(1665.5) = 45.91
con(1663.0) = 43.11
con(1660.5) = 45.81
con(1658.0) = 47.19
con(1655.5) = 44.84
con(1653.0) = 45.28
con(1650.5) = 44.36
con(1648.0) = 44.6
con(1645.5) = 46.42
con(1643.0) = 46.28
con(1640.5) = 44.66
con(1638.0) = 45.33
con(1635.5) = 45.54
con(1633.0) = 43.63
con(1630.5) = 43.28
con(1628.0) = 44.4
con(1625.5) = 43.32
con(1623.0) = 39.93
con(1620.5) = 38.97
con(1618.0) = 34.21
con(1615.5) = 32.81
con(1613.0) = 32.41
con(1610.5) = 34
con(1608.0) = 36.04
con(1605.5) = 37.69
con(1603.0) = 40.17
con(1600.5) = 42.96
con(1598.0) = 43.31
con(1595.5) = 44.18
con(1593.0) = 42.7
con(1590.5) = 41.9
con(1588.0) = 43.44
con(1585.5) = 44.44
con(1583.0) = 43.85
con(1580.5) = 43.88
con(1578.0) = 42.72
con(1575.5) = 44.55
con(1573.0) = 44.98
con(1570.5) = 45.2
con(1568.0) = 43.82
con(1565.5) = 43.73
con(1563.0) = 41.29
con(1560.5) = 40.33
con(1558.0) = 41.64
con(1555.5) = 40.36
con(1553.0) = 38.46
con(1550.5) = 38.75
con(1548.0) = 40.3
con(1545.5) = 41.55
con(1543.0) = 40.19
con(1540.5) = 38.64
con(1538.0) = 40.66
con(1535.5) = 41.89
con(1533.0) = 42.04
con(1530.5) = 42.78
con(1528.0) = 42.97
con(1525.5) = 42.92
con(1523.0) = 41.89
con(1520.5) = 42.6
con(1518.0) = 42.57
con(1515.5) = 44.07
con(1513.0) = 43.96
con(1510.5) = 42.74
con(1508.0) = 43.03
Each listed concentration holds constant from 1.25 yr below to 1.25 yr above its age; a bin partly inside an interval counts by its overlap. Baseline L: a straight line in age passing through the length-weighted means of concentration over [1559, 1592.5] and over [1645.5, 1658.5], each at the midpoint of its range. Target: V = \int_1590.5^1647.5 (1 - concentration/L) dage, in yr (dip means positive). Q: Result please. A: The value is 4.3 yr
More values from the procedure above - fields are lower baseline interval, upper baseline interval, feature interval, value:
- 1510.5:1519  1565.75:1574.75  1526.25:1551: 1.6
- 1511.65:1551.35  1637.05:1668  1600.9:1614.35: 2.3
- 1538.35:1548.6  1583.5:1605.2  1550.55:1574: -0.5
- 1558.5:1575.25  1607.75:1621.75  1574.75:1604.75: -3.0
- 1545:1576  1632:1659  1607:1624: 3.3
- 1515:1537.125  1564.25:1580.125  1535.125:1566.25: 2.1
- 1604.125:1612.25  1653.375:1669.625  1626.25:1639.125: -1.4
